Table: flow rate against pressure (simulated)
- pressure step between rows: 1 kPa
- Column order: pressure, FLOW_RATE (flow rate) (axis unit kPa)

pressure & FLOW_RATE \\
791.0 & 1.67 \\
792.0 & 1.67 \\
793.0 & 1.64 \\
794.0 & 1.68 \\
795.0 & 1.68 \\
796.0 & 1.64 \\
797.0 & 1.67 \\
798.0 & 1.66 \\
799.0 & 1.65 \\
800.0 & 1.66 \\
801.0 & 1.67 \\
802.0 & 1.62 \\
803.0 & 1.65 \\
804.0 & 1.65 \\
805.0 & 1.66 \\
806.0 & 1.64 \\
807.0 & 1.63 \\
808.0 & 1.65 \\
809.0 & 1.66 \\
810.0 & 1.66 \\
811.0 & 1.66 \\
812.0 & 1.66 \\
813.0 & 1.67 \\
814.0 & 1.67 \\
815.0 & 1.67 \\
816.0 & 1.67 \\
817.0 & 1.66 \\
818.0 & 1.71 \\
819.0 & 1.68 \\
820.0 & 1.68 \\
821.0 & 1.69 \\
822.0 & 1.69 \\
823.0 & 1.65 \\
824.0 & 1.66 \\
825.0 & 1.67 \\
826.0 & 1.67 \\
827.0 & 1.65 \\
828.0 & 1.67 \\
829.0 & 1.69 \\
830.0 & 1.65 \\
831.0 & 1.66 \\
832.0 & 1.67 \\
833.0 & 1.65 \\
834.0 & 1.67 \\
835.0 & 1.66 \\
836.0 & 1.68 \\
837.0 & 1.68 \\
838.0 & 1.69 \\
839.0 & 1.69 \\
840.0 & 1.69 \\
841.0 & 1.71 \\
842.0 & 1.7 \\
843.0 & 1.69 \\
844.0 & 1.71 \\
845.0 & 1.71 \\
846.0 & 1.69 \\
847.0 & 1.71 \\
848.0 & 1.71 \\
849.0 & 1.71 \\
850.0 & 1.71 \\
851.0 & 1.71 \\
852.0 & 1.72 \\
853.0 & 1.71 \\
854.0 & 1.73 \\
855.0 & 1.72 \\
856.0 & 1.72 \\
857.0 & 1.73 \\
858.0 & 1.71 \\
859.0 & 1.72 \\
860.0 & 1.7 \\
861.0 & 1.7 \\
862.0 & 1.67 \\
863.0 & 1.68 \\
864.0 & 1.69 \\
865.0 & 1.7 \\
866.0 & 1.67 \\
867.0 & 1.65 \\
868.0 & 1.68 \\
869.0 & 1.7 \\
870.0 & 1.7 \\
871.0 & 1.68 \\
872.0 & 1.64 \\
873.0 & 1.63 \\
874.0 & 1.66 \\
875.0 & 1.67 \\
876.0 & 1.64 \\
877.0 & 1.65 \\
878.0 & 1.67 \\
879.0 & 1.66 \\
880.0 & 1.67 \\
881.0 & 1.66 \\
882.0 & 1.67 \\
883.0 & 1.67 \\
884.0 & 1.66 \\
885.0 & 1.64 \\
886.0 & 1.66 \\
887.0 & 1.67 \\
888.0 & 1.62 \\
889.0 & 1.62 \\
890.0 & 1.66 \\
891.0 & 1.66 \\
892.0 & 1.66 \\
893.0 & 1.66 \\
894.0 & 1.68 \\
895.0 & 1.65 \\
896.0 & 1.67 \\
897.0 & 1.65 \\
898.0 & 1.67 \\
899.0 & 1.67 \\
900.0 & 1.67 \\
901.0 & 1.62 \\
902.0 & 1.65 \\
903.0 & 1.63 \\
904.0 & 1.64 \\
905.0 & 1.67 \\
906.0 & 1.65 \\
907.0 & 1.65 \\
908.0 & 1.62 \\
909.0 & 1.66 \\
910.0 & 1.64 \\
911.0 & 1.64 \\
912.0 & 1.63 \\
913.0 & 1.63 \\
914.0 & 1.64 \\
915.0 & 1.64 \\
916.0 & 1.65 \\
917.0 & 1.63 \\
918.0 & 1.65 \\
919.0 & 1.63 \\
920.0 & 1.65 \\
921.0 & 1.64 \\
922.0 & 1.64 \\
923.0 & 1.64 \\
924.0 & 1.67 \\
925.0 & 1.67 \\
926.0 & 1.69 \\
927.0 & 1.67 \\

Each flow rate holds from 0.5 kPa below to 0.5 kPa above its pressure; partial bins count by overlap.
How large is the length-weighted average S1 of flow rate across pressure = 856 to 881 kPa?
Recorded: 1.68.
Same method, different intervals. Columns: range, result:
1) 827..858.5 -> 1.69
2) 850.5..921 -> 1.67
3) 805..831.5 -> 1.67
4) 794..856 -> 1.68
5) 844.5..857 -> 1.71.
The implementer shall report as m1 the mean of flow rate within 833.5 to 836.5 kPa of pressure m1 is 1.67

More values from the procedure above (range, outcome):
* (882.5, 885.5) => 1.66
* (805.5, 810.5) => 1.65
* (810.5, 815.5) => 1.67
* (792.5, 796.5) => 1.66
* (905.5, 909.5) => 1.65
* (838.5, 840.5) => 1.69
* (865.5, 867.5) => 1.66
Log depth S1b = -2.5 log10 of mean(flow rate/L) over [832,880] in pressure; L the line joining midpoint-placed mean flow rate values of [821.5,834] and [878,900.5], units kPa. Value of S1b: -0.017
